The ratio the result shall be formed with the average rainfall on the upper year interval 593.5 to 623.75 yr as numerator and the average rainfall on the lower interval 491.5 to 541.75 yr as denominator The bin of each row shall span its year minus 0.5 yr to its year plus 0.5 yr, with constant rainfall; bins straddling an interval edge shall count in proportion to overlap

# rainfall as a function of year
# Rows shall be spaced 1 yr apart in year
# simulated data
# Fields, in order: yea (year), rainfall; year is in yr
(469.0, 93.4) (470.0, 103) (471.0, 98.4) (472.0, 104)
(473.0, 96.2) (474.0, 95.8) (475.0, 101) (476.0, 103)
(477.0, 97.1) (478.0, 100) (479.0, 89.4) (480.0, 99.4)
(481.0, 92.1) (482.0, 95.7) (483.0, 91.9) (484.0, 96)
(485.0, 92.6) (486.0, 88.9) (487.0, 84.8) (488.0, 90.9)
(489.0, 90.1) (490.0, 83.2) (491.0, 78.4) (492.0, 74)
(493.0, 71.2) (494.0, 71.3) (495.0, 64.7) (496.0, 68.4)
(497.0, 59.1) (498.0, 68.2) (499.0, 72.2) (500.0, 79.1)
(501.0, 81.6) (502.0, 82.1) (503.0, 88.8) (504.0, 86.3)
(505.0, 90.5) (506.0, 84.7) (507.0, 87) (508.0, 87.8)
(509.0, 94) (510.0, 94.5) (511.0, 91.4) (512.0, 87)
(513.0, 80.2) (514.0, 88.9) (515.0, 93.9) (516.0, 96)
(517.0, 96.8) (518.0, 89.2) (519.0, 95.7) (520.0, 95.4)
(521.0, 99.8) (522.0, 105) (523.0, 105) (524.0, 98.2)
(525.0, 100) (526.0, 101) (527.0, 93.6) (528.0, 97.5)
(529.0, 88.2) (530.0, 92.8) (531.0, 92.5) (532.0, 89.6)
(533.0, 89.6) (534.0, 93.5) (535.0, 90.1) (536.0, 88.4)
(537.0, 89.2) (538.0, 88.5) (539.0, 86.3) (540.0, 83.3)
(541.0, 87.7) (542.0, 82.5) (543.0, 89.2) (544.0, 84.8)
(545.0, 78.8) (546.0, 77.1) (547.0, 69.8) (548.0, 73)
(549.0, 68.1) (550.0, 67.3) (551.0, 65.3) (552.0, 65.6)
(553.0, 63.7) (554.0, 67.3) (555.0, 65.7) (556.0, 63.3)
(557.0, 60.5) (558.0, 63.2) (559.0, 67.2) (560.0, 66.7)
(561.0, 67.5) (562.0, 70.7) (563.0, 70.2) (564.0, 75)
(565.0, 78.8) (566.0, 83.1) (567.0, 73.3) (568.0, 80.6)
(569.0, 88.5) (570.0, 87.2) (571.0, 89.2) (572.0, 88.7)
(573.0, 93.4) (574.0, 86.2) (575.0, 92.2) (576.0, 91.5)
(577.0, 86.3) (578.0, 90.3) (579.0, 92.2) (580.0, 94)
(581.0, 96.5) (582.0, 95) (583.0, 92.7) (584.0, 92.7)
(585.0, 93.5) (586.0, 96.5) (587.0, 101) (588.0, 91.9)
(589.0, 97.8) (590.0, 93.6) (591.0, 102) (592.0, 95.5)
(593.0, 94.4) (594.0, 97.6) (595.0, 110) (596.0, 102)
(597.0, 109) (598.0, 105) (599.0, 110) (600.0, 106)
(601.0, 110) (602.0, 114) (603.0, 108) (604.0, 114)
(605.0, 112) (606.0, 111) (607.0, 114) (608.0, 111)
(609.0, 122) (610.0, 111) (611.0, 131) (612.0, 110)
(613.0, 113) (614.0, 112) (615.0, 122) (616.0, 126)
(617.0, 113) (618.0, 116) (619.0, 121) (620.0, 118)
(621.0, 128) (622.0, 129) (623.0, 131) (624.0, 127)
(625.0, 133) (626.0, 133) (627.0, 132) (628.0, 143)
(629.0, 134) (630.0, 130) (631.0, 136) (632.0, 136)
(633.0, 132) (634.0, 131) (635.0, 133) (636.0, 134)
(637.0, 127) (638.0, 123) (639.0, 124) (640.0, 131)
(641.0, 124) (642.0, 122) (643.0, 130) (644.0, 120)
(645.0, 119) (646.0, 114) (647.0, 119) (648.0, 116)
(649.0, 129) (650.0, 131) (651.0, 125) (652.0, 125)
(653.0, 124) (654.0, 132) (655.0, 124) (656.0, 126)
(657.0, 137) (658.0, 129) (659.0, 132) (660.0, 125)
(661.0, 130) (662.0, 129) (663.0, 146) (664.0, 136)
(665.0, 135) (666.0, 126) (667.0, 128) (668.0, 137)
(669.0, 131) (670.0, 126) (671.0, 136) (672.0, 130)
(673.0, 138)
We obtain 1.31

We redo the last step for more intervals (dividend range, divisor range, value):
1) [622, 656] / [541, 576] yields 1.69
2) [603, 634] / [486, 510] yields 1.53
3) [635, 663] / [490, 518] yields 1.54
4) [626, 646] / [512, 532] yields 1.36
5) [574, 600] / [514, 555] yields 1.12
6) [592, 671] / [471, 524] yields 1.39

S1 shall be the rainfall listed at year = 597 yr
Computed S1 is 109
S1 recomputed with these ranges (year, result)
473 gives 96.2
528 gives 97.5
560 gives 66.7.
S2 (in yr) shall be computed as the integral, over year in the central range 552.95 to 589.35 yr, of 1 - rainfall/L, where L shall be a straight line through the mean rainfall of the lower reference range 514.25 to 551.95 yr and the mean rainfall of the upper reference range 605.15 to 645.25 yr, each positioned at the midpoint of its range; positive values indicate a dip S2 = 7.4 yr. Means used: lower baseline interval 88.4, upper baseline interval 125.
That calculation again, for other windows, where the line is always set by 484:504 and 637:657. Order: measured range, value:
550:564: 4.5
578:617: 1.6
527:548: 1.1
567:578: 1.6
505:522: -1.4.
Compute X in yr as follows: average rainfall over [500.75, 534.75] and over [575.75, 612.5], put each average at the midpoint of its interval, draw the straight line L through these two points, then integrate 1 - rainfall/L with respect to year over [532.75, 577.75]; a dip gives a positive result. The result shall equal 8.7 yr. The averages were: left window 92.4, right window 103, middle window 78.6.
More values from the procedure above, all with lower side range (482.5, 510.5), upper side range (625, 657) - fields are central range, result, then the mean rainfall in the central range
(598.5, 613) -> 0.46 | 113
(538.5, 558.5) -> 5.14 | 73.1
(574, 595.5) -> 2.98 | 94.9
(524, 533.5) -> -0.18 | 94.1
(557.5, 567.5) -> 3.06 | 71.6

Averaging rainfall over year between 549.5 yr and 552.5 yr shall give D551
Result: 66.1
